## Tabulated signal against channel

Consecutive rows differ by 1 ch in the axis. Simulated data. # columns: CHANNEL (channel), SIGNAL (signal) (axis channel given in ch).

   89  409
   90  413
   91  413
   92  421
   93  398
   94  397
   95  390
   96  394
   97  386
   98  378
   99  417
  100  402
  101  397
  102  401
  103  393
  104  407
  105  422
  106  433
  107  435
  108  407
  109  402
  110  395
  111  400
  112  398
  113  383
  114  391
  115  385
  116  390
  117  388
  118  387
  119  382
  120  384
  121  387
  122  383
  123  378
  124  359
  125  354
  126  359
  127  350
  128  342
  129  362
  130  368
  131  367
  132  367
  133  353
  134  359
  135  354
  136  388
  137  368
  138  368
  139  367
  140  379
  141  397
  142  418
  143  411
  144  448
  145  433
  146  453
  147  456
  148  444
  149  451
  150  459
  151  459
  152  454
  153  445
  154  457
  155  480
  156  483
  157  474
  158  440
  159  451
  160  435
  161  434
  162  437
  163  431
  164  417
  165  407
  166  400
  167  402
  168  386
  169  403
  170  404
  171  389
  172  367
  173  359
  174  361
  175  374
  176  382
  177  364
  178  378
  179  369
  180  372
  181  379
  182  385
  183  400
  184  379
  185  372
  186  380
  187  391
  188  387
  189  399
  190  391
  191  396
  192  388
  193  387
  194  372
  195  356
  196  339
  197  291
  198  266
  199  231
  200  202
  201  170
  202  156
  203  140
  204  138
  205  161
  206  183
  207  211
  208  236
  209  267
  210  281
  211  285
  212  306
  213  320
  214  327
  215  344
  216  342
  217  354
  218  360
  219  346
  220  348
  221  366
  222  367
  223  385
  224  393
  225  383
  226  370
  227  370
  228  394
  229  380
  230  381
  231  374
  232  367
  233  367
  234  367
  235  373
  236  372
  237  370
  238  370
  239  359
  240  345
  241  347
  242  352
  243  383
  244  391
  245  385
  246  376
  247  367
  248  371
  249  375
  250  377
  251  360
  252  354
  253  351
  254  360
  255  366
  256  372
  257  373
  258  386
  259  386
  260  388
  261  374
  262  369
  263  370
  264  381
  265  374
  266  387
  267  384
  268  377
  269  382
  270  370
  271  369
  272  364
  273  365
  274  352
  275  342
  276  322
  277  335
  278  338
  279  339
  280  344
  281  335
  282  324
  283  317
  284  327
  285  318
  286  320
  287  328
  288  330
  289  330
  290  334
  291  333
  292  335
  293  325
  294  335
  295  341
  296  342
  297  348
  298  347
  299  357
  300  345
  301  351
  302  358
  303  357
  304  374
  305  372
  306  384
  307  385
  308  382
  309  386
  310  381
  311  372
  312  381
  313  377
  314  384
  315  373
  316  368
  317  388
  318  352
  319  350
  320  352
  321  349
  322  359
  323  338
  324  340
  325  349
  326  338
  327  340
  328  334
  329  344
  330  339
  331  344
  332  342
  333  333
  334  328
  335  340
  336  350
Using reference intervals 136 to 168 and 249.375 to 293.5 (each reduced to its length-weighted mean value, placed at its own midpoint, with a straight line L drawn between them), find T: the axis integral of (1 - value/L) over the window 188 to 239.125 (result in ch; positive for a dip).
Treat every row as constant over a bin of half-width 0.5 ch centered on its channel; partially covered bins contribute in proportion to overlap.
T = 8.9 ch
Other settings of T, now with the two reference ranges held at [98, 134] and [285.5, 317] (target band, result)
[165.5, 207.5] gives 4.79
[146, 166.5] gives -3.58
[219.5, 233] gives -0.24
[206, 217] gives 2.40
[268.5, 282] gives 0.42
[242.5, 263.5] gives -0.51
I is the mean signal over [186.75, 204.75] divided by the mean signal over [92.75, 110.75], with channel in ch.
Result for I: 0.74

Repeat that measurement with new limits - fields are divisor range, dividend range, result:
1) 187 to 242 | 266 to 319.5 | 1.09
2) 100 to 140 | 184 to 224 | 0.81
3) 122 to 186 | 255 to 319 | 0.89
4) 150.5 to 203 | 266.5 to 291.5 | 0.91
